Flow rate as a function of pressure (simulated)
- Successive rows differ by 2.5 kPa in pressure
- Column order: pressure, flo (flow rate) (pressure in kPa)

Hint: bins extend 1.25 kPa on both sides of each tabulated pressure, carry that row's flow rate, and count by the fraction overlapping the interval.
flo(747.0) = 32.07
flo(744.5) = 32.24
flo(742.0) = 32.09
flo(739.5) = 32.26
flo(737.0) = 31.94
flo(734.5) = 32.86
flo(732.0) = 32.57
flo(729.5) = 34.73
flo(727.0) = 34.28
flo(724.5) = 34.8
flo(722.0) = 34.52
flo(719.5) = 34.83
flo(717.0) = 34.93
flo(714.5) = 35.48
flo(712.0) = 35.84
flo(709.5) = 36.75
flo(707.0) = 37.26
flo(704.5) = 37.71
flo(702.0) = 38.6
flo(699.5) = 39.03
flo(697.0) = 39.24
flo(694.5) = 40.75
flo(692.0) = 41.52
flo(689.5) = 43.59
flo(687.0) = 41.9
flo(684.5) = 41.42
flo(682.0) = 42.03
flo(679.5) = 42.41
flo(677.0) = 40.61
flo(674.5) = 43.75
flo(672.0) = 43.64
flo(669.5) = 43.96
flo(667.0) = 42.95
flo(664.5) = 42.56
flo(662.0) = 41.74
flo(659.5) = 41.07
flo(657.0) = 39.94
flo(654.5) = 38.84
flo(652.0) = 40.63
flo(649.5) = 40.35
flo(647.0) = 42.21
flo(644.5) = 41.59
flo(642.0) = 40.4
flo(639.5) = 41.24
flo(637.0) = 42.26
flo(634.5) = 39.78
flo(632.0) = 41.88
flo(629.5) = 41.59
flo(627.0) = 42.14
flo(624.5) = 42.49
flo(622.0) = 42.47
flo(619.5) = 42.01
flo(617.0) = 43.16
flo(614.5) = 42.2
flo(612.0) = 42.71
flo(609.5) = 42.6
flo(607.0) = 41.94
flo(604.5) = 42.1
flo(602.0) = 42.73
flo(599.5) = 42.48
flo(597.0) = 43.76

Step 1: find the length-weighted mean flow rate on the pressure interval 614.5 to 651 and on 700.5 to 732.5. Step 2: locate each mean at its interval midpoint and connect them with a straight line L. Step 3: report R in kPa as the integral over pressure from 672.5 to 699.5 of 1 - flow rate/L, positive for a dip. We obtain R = -2.7 kPa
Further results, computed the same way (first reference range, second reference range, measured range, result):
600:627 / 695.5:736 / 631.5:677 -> -2.1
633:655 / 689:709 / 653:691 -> -1.8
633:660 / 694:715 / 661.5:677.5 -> -1.3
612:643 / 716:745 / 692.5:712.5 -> -1.4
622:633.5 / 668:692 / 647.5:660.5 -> 0.6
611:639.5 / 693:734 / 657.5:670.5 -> -0.9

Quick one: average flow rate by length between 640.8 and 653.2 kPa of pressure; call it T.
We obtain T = 41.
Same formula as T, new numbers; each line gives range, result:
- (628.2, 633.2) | 41.7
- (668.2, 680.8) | 42.9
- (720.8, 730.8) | 34.6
